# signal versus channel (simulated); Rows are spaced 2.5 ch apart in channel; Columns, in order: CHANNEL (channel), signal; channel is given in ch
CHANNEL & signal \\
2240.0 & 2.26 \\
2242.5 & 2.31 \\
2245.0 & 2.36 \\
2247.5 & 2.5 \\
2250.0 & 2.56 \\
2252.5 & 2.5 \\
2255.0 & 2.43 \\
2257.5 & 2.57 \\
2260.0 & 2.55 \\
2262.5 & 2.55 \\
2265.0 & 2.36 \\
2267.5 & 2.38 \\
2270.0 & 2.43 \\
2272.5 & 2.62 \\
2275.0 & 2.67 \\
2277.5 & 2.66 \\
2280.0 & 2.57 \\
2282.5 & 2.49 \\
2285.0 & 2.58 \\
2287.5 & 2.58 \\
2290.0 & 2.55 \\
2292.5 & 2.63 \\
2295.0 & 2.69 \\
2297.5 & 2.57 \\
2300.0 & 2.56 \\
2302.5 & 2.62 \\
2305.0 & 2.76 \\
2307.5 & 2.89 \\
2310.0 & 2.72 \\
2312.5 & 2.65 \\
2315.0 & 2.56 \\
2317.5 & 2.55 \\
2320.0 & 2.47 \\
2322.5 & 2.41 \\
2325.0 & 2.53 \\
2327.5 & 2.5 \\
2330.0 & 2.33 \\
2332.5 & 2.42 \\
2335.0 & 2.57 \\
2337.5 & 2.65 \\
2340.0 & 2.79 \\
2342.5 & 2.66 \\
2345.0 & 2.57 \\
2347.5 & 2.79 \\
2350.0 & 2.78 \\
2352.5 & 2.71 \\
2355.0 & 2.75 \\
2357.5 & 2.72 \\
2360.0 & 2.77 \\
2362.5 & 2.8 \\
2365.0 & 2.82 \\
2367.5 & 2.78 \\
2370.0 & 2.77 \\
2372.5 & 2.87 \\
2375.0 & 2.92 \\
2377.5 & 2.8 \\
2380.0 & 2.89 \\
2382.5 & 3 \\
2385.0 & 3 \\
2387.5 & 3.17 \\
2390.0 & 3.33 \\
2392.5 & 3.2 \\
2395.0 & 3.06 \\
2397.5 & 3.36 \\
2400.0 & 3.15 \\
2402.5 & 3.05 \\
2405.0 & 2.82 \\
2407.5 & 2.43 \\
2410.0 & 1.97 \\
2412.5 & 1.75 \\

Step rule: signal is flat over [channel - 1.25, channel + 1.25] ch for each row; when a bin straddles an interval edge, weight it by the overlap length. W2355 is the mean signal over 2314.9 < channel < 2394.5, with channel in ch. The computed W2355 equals 2.75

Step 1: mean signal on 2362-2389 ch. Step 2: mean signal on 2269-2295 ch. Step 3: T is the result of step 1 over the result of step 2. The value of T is 1.1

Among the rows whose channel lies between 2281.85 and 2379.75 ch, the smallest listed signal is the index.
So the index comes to 2.33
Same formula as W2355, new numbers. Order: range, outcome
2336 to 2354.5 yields 2.71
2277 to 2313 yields 2.63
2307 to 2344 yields 2.57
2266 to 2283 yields 2.55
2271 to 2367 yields 2.63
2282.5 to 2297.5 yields 2.59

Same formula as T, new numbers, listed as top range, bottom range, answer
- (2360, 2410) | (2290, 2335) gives 1.14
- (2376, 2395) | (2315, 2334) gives 1.24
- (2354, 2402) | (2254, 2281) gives 1.17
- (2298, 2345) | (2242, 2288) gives 1.03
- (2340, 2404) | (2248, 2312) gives 1.13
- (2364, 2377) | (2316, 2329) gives 1.14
